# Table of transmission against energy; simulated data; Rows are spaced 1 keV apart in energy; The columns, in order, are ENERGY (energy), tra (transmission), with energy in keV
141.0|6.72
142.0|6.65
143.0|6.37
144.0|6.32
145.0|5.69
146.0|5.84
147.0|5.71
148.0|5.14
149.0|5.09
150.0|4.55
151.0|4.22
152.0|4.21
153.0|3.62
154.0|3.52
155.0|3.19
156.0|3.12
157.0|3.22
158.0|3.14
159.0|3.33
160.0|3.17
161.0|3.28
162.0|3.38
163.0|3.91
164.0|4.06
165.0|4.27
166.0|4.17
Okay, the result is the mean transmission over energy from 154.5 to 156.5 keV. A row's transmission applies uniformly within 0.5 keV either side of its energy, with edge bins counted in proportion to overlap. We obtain 3.16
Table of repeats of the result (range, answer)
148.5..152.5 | 4.52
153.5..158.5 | 3.24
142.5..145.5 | 6.13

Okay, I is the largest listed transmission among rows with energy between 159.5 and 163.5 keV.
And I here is 3.91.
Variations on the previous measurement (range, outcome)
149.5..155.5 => 4.55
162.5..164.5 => 4.06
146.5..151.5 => 5.71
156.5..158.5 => 3.22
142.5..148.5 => 6.37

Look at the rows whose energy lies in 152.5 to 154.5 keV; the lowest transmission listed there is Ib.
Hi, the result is 3.52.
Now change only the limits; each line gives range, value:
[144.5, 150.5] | 4.55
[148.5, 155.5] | 3.19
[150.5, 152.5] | 4.21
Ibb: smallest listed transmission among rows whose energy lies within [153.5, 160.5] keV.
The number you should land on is 3.12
